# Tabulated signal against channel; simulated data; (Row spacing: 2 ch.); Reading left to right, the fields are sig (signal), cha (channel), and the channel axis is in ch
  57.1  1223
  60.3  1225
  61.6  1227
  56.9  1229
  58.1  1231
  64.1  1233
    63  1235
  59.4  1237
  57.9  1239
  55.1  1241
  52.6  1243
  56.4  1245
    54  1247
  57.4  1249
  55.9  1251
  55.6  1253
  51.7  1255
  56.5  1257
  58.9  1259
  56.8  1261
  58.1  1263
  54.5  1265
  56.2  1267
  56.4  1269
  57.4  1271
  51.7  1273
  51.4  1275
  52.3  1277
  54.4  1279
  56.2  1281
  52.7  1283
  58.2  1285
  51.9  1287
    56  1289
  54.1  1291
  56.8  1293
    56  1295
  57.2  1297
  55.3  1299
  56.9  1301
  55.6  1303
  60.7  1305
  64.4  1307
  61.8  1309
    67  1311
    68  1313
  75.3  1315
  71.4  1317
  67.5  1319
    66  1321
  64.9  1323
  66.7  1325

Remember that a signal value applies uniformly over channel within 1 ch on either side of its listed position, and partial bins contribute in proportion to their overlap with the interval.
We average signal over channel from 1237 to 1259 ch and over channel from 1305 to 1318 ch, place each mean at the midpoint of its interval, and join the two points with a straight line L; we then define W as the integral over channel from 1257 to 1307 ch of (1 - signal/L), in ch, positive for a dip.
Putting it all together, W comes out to 4.9 ch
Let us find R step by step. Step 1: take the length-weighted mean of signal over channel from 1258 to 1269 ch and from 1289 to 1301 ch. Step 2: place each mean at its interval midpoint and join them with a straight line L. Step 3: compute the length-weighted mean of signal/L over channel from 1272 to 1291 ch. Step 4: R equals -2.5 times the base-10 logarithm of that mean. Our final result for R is 0.05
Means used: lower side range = 56.9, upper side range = 56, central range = 53.9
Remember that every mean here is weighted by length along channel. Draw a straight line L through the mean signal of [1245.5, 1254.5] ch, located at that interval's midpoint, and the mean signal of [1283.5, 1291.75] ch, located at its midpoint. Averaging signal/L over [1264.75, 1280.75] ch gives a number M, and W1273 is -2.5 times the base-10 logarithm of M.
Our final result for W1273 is 0.016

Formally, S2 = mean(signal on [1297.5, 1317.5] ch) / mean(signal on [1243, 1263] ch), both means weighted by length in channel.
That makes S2 1.1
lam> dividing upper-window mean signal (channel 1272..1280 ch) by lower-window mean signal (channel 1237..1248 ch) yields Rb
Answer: 0.9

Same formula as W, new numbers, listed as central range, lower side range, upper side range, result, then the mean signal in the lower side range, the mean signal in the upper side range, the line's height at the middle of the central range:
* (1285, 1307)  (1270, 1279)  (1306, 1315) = 1.7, 53.3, 66.4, 61.1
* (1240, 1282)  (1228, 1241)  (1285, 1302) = 1.9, 59.5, 55.7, 57.8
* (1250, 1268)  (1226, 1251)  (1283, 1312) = 0.6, 58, 57.8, 57.9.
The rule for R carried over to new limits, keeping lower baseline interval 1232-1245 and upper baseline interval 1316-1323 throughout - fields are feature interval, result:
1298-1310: 0.120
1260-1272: 0.094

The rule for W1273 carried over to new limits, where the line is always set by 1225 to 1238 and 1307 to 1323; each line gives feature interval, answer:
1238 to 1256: 0.12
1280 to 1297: 0.18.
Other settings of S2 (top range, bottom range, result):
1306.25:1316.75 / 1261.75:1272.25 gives 1.20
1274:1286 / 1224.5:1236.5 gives 0.89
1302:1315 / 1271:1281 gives 1.20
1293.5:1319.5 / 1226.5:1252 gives 1.08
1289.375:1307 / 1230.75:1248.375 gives 0.99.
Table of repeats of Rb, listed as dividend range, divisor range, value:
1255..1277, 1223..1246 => 0.95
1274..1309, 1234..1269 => 0.99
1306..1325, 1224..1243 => 1.14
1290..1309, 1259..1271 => 1.02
